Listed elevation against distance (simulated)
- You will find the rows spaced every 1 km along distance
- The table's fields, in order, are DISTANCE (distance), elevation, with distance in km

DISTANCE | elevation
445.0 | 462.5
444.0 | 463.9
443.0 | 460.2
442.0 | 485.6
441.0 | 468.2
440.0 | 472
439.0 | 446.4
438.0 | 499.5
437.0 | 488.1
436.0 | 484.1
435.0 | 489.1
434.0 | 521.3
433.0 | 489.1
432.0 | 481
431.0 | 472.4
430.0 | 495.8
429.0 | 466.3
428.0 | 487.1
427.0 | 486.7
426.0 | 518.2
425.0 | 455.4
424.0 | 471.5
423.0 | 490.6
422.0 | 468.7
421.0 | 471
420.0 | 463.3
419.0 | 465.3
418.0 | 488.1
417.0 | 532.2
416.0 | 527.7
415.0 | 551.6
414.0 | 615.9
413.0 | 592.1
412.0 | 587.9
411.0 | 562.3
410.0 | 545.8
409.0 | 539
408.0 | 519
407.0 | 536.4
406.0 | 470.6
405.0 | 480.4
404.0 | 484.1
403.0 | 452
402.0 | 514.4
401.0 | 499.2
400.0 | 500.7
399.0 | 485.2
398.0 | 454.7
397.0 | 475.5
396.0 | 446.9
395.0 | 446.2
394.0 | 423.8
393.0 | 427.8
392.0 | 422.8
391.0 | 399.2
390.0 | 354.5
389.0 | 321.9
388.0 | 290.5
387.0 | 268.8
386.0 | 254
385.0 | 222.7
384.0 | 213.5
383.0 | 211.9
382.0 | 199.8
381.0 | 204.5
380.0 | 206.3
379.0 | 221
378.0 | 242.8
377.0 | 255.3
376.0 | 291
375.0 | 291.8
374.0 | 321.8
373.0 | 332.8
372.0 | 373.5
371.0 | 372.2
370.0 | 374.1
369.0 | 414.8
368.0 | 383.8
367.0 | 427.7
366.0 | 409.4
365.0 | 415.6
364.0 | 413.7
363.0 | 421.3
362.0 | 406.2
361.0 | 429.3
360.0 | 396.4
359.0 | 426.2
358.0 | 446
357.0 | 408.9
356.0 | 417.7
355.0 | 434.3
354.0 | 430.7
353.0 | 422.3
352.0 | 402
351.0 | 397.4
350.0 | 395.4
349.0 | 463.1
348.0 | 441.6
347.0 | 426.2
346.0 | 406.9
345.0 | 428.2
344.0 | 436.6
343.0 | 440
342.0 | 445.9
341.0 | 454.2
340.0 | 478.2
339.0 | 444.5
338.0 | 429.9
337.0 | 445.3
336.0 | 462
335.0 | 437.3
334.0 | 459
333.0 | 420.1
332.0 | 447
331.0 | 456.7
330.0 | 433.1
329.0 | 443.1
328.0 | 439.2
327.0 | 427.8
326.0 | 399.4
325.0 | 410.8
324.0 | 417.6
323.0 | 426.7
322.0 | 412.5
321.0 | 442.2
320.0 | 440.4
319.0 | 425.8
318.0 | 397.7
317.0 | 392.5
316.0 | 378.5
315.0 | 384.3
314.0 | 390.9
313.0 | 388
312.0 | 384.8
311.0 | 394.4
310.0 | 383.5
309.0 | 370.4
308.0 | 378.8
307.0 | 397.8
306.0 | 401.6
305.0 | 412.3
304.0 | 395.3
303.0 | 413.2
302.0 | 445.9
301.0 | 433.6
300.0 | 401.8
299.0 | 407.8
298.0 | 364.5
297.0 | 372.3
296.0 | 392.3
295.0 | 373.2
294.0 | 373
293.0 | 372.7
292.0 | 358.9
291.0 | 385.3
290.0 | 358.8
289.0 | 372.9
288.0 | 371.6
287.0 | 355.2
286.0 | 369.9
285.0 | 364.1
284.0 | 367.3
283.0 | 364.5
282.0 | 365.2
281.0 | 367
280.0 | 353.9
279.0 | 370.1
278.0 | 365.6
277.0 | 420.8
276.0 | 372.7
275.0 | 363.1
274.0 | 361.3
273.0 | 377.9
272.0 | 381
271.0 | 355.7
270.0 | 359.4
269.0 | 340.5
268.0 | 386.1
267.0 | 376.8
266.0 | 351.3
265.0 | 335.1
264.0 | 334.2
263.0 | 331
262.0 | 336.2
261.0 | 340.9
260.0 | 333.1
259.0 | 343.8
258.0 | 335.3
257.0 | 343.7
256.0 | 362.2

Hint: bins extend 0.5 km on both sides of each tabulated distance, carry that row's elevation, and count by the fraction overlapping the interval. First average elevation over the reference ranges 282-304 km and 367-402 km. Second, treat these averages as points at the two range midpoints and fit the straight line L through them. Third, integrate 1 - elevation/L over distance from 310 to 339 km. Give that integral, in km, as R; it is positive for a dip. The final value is -4.07 km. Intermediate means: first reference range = 382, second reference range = 345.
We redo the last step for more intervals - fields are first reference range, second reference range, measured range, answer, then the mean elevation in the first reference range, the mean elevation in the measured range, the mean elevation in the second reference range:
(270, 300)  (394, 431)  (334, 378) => 3.46 km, 372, 407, 500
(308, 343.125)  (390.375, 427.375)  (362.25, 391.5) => 9.43 km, 422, 315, 493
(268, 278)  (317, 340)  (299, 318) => 0.59 km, 371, 397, 433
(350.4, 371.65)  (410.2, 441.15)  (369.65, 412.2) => 6.92 km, 412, 382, 501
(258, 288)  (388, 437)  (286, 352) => -1.63 km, 360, 411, 484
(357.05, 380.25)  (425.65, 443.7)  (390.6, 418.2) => -4.58 km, 362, 500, 483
